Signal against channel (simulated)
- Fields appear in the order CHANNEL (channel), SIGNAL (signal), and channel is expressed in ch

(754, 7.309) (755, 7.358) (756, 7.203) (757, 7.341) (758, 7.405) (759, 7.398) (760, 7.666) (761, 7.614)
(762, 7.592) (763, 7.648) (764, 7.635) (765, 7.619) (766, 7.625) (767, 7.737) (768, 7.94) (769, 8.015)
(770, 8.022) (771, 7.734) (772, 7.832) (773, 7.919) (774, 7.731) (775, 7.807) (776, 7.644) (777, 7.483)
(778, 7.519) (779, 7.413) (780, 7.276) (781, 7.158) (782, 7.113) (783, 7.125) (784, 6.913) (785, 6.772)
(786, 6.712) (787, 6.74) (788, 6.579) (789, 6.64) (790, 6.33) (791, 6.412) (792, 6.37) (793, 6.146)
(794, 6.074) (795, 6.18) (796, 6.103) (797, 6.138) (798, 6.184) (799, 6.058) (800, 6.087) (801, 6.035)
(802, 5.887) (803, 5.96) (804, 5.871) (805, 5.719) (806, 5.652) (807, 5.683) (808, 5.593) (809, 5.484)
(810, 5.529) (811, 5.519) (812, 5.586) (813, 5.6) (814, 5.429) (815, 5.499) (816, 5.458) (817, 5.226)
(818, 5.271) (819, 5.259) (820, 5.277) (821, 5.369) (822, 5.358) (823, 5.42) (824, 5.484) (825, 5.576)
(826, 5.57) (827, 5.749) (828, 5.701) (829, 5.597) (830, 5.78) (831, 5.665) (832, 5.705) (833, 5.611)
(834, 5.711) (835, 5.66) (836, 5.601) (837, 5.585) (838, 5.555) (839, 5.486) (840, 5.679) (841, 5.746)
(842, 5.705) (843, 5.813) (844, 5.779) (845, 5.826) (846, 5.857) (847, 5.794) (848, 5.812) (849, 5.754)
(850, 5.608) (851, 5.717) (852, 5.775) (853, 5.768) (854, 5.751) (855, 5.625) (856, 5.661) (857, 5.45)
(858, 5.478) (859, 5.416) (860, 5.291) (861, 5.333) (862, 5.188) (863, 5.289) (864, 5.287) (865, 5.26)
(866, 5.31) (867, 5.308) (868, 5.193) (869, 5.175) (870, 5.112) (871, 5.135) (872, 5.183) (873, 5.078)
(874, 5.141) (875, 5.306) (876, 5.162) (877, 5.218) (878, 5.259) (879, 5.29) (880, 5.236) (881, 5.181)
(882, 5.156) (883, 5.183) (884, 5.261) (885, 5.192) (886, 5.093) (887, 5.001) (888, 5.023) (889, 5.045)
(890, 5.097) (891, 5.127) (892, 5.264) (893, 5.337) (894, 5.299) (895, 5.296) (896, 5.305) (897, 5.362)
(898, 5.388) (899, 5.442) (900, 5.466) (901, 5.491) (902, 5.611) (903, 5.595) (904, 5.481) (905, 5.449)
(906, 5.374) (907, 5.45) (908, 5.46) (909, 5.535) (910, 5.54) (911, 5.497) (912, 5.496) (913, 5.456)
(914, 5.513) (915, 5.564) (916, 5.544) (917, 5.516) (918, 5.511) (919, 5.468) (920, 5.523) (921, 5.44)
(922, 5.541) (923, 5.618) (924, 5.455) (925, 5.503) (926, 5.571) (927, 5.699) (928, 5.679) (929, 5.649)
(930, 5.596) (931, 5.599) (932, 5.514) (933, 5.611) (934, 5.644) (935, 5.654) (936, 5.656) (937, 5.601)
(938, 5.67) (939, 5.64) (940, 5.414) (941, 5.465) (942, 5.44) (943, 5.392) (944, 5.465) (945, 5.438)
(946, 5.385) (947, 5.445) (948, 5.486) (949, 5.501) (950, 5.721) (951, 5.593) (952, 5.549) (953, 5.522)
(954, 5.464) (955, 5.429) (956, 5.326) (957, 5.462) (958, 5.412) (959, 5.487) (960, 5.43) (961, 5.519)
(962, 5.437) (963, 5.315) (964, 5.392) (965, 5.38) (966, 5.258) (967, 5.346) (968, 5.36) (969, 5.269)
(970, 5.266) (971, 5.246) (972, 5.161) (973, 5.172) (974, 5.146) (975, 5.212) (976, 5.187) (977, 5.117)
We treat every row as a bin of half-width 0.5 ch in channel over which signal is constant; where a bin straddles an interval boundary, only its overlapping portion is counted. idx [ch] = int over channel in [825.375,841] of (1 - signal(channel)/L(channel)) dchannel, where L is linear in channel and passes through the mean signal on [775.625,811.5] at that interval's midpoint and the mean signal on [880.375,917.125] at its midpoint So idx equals 0.9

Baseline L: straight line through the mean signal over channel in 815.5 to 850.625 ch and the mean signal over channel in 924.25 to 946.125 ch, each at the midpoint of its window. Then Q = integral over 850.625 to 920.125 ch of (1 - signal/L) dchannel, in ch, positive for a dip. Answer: 2.8 ch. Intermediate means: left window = 5.6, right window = 5.56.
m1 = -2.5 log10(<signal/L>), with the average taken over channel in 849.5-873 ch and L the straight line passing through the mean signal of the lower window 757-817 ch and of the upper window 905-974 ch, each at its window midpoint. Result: 0.135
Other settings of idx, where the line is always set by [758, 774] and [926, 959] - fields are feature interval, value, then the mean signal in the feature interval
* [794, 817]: 4.6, 5.78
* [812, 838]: 5.4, 5.53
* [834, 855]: 3.2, 5.71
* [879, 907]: 3.9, 5.29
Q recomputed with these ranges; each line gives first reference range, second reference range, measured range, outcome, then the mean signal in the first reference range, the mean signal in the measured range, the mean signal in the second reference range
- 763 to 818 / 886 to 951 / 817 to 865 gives 4.5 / 6.6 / 5.58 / 5.47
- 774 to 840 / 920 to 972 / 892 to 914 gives 0.9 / 6.05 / 5.44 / 5.49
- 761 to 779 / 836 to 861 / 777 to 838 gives 6.8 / 7.72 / 5.99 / 5.66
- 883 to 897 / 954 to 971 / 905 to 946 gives -2.0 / 5.19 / 5.53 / 5.38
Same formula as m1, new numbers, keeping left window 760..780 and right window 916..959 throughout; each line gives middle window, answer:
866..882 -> 0.22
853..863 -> 0.20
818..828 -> 0.27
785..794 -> 0.15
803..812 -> 0.27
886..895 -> 0.19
